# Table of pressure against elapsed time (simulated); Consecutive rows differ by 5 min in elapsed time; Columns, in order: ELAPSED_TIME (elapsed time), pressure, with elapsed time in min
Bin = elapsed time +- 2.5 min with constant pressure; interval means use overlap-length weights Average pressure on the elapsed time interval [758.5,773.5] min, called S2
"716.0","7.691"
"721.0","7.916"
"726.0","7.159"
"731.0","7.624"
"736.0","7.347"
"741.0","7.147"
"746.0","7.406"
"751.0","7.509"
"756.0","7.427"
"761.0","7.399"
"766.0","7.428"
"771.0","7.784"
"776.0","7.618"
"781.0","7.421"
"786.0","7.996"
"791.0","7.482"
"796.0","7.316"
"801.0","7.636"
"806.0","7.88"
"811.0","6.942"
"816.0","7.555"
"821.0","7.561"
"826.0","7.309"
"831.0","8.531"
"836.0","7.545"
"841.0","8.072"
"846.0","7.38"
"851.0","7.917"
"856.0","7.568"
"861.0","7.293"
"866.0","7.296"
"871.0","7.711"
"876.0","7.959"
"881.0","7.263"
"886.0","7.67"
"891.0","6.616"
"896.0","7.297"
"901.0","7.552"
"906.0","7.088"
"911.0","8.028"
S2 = 7.54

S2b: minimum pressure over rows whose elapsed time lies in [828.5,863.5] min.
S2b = 7.293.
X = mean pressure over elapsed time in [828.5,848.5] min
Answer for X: 7.88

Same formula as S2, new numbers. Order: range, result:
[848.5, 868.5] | 7.52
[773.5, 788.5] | 7.68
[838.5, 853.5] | 7.79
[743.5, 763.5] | 7.44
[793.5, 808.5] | 7.61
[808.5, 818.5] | 7.25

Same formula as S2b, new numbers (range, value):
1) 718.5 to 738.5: 7.159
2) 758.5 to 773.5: 7.399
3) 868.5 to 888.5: 7.263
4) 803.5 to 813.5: 6.942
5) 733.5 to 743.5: 7.147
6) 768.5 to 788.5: 7.421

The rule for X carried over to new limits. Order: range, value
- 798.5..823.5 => 7.51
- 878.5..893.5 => 7.18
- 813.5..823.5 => 7.56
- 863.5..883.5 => 7.56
